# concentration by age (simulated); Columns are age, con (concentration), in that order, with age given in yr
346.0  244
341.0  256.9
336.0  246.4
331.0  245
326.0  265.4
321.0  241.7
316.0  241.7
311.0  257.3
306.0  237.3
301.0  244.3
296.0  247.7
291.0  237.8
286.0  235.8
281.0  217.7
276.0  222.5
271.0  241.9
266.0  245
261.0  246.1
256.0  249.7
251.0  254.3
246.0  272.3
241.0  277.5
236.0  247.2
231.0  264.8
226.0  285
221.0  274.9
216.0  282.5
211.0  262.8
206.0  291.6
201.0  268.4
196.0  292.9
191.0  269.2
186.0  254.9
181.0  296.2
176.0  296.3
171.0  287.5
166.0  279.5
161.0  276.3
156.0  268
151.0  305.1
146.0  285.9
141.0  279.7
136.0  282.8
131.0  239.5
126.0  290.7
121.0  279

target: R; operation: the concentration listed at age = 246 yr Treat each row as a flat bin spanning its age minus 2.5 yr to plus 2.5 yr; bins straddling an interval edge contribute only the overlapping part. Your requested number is 272.3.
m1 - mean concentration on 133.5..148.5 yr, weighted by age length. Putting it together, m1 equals 283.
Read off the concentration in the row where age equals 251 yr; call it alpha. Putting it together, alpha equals 254.3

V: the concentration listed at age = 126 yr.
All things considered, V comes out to 290.7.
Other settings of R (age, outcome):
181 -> 296.2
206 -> 291.6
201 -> 268.4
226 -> 285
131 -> 239.5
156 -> 268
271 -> 241.9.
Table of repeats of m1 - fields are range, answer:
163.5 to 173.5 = 284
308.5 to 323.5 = 247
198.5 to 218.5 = 276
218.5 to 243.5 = 270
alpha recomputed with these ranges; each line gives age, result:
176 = 296.3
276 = 222.5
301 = 244.3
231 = 264.8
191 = 269.2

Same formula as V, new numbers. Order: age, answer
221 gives 274.9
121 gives 279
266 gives 245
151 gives 305.1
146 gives 285.9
